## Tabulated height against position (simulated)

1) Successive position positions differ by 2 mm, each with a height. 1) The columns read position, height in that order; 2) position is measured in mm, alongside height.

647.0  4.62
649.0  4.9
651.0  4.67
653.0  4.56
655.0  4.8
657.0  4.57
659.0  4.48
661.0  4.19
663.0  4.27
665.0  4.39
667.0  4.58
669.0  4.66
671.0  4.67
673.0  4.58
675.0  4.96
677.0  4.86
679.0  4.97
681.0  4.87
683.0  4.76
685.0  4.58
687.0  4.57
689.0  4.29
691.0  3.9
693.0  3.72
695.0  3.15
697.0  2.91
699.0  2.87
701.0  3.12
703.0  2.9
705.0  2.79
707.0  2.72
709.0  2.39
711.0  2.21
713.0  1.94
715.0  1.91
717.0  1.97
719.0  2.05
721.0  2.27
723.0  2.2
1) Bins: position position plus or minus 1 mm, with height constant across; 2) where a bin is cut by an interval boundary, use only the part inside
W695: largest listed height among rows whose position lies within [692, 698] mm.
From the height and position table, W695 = 3.72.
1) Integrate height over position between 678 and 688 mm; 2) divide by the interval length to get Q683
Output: 4.75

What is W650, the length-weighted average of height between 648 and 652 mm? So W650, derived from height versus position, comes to 4.79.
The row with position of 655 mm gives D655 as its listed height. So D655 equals 4.8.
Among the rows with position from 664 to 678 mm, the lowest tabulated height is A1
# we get 4.39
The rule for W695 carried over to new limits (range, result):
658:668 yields 4.58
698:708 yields 3.12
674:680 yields 4.97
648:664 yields 4.9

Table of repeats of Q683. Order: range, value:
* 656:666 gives 4.38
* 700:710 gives 2.78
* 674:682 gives 4.92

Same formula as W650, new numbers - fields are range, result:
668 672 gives 4.67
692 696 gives 3.44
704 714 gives 2.41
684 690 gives 4.48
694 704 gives 2.99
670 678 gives 4.77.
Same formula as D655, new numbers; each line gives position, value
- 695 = 3.15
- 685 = 4.58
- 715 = 1.91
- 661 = 4.19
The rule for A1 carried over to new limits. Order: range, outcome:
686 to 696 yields 3.15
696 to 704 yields 2.87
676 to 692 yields 3.9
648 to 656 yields 4.56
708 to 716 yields 1.91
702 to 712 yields 2.21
